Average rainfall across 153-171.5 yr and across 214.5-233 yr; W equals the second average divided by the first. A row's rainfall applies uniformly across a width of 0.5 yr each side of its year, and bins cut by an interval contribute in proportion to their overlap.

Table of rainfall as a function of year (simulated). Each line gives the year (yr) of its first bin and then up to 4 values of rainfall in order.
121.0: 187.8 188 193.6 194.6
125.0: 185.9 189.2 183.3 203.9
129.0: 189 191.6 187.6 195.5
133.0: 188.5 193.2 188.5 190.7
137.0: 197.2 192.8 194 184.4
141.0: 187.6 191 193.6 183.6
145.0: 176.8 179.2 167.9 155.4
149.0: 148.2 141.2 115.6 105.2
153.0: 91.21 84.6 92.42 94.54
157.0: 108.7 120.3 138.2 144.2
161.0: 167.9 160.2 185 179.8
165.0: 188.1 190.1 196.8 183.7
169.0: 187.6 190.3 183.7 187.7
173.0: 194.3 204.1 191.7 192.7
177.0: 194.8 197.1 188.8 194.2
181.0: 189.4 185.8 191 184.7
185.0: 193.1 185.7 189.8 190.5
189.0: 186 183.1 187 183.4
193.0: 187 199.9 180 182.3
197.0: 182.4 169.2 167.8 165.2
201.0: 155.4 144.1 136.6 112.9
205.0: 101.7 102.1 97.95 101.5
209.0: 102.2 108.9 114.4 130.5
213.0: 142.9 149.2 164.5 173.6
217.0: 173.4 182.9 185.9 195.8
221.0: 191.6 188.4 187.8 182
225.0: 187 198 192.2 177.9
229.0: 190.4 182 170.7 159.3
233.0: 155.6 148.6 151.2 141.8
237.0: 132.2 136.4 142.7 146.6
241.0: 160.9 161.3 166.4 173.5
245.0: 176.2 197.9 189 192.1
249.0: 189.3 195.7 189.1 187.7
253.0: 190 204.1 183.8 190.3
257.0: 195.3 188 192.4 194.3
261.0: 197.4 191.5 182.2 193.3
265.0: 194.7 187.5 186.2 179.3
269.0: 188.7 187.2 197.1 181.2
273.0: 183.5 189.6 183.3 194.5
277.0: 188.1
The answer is 1.18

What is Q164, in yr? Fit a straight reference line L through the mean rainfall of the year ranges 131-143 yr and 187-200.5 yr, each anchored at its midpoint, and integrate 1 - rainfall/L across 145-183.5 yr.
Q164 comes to 4.7 yr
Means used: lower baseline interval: 191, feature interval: 164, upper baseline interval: 182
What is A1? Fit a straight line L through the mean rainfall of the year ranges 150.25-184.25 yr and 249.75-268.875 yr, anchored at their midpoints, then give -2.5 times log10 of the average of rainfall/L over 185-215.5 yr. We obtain 0.128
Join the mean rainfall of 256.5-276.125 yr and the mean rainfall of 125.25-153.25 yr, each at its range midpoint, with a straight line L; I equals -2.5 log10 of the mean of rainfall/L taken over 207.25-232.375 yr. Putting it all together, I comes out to 0.124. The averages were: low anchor 176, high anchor 189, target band 165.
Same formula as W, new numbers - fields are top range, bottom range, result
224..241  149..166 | 1.22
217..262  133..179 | 1.06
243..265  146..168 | 1.32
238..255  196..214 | 1.33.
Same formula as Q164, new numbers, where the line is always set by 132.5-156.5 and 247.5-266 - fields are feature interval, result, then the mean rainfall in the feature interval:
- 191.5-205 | 0.8 yr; 164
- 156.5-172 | -0.3 yr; 169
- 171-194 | -2.6 yr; 190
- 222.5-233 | 0.1 yr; 181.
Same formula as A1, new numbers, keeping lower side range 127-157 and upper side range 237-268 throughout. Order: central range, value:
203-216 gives 0.395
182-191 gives -0.097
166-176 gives -0.131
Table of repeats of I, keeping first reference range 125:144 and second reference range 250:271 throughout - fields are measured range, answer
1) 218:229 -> 0.01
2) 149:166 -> 0.38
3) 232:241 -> 0.29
